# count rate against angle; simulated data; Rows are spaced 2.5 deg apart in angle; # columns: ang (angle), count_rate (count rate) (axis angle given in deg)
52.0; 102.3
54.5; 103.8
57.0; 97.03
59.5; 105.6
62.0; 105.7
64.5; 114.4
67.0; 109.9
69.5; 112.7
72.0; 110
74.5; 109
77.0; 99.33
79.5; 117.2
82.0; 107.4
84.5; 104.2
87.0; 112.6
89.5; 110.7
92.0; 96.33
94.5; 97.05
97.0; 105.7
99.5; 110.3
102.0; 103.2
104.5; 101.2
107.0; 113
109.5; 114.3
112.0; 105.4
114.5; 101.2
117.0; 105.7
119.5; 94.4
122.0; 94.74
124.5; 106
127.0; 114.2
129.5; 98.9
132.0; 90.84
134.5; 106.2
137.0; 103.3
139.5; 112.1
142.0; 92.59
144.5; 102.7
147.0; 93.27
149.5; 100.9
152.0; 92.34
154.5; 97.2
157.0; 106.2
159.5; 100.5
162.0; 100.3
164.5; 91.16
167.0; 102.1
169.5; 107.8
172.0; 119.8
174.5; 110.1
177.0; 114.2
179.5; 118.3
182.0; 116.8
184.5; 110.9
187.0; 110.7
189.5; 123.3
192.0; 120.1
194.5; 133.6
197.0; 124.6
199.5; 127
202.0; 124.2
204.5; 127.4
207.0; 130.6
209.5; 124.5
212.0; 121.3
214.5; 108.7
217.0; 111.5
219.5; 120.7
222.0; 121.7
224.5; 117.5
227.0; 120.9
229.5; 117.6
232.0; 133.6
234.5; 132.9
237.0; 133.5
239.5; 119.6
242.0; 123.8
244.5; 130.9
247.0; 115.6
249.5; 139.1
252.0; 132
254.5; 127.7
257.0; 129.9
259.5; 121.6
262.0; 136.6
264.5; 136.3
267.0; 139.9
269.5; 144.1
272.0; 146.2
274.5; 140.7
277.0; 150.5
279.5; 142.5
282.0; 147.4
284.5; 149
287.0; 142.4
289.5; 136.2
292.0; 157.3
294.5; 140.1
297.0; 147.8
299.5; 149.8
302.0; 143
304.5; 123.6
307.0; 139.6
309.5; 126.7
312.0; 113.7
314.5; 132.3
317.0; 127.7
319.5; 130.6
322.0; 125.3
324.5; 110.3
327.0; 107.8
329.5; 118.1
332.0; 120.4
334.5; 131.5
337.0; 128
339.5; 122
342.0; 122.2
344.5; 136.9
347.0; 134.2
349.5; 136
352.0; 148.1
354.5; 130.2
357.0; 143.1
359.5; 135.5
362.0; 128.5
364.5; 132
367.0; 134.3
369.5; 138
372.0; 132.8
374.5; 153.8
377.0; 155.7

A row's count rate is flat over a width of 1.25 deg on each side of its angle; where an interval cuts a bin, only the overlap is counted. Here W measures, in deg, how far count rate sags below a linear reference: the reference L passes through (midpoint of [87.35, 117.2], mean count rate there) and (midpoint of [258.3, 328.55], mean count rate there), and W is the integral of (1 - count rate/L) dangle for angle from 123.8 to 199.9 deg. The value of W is 4.9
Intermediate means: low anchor 106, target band 108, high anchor 136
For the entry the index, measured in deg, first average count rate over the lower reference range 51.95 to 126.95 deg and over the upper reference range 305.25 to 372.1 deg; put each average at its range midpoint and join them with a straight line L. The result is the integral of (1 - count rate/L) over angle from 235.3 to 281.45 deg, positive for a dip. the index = -4.7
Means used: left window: 106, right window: 129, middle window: 134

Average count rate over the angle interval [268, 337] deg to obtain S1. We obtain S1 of 135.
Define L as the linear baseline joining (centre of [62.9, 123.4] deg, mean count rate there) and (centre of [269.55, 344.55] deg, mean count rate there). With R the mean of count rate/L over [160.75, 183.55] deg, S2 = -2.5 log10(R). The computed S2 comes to 0.07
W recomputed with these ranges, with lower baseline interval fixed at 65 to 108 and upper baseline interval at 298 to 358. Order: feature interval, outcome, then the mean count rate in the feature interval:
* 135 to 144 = 0.72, 103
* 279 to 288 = -1.47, 146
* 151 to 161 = 1.26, 99.3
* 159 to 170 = 1.39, 99.9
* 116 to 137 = 1.78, 101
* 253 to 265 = -0.70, 130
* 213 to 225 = 0.33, 116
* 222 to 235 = -0.39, 124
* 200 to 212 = -0.82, 126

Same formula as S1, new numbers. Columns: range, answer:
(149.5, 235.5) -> 116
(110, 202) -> 107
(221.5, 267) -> 128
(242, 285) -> 136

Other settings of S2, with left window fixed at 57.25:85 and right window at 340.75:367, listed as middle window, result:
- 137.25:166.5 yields 0.17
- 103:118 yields 0.05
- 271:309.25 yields -0.12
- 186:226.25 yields -0.01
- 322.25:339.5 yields 0.11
